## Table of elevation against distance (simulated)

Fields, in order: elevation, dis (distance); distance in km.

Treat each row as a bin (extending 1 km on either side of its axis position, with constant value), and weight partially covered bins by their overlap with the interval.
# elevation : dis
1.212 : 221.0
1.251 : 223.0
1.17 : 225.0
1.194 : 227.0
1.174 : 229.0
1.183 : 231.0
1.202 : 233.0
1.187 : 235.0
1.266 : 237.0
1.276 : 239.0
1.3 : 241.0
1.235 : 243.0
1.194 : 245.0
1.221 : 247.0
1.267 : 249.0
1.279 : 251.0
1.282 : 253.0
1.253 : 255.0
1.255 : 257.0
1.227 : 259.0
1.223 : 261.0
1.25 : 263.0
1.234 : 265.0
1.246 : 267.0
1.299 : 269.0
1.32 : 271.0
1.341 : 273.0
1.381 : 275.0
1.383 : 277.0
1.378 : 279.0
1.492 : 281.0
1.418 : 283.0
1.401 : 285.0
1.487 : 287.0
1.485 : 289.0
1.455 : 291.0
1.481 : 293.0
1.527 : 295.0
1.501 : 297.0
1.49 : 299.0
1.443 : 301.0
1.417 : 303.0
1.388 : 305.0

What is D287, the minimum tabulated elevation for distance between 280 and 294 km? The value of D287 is 1.401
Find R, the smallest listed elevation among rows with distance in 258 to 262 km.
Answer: 1.223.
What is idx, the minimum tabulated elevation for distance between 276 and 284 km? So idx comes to 1.378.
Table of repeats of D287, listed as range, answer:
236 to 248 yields 1.194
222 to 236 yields 1.17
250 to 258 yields 1.253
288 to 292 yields 1.455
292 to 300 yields 1.481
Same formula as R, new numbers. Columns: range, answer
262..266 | 1.234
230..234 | 1.183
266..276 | 1.246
